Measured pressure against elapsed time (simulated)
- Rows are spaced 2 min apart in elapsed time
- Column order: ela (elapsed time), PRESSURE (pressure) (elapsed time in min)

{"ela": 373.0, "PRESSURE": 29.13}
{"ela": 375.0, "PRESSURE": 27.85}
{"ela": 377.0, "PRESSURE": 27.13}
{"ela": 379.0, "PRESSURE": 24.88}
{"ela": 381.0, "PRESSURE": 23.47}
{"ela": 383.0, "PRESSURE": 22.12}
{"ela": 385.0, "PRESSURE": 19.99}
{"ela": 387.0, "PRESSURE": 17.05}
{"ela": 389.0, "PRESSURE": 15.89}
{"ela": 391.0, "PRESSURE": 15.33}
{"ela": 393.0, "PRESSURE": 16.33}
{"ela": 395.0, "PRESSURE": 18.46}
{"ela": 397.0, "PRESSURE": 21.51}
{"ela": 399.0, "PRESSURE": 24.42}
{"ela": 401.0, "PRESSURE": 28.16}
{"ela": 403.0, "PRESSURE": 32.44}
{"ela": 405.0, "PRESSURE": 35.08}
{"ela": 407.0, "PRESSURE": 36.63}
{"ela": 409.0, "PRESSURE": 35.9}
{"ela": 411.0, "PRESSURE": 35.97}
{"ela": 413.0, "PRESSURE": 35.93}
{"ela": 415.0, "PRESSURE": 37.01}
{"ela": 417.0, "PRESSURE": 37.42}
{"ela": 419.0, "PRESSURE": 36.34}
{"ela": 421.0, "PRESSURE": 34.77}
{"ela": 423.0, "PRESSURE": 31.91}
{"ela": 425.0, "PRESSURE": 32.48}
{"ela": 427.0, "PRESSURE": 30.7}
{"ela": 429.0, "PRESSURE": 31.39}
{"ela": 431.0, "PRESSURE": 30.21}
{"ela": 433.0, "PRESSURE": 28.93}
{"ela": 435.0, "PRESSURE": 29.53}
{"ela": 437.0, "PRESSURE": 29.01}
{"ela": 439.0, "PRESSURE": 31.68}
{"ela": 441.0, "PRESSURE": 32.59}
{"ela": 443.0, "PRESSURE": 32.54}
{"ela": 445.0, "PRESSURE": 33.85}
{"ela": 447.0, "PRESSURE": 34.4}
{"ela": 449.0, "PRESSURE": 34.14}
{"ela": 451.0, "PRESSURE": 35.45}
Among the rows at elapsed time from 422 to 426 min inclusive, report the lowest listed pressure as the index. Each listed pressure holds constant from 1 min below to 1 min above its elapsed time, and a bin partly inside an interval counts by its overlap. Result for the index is 31.91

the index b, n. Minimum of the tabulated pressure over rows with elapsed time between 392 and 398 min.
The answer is 16.33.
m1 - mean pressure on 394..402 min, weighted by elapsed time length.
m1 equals 23.1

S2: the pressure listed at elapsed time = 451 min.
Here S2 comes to 35.45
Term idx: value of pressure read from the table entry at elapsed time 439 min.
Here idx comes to 31.68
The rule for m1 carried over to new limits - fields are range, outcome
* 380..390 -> 19.7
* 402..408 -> 34.7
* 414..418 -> 37.2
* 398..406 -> 30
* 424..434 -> 30.7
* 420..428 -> 32.5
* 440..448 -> 33.3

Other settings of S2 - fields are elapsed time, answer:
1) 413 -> 35.93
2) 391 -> 15.33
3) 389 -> 15.89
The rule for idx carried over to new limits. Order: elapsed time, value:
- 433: 28.93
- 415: 37.01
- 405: 35.08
